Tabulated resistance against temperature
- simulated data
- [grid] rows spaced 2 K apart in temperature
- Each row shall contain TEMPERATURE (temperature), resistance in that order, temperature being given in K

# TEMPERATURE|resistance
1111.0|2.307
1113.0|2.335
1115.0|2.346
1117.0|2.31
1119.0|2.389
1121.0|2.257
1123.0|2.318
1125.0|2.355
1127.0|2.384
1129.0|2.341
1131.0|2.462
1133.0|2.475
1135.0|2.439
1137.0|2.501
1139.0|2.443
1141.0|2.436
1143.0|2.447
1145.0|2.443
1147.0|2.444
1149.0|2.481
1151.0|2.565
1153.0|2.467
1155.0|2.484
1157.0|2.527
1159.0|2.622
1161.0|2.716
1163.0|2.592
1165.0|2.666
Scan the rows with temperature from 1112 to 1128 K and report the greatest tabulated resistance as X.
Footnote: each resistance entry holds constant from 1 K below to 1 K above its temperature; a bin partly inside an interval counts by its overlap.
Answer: 2.389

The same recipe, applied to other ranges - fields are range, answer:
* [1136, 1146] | 2.501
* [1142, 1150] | 2.481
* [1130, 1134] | 2.475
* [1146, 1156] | 2.565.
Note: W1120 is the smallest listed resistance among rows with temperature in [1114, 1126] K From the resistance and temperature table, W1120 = 2.257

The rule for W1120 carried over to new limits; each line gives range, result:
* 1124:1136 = 2.341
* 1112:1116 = 2.335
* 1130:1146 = 2.436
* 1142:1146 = 2.443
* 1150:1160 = 2.467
